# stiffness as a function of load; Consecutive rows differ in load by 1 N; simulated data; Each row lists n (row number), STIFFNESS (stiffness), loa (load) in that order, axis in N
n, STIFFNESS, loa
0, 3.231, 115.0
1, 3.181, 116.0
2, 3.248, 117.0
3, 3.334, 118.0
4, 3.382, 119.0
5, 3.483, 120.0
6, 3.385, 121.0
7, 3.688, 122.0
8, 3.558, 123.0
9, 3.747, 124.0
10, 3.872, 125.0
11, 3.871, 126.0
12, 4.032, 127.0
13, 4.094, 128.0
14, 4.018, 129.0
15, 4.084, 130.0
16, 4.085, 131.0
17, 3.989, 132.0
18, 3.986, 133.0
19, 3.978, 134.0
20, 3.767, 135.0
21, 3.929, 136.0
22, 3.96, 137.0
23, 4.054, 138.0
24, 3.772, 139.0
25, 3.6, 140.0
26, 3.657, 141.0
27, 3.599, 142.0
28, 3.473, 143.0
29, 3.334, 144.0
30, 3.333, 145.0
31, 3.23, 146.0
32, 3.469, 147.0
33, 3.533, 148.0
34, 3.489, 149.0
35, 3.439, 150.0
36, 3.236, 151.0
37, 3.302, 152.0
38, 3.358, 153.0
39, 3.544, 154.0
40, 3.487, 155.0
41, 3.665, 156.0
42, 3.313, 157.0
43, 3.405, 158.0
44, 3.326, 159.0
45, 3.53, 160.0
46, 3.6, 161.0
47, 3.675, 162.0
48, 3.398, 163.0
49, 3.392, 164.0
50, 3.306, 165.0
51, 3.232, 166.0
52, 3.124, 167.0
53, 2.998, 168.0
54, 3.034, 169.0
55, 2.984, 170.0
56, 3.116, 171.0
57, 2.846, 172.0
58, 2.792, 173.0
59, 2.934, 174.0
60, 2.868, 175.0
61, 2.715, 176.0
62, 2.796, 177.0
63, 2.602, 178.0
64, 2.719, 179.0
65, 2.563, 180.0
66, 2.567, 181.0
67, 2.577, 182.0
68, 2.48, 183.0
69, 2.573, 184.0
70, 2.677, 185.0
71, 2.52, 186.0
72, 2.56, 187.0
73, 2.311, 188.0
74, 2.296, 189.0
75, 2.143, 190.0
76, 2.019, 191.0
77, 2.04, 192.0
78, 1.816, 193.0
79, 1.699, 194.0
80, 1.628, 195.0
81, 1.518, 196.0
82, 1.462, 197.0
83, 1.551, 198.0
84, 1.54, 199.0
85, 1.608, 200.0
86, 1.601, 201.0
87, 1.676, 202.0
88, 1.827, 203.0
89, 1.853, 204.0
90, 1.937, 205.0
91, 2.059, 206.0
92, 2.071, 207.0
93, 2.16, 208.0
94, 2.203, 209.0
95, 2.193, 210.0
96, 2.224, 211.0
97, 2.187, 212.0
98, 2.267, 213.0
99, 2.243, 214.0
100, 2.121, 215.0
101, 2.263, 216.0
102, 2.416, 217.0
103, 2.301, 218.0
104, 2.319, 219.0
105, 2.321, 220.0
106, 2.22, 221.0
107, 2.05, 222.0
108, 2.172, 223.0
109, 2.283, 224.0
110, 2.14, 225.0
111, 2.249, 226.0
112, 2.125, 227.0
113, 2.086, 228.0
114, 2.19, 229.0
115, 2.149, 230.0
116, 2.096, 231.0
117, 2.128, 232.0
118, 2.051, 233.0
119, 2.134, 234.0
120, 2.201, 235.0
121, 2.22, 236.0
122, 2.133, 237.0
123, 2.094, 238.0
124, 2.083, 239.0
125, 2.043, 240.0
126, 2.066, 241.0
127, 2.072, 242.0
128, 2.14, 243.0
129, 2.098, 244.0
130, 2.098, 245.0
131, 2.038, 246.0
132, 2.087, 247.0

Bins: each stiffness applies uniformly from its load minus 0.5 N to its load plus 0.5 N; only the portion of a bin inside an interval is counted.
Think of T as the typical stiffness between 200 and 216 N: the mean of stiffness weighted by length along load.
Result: 2.03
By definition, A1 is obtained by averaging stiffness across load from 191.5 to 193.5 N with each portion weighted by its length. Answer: 1.93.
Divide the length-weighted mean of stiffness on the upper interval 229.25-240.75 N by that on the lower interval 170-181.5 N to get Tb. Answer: 0.76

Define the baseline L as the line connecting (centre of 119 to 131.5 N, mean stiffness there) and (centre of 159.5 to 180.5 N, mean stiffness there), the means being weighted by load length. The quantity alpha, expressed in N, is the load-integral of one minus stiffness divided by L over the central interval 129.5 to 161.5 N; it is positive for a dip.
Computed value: -1.3 N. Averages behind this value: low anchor 3.81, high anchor 3.06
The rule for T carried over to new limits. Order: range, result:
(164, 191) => 2.74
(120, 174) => 3.54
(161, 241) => 2.33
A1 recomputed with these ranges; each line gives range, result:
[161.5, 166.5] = 3.4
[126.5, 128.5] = 4.06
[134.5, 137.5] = 3.89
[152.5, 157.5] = 3.47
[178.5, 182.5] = 2.61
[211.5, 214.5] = 2.23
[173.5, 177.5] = 2.83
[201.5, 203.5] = 1.75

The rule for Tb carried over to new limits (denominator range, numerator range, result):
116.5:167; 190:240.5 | 0.57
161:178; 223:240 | 0.70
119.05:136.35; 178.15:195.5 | 0.60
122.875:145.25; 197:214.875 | 0.51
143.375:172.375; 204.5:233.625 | 0.65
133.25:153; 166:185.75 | 0.78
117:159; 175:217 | 0.59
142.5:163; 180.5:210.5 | 0.59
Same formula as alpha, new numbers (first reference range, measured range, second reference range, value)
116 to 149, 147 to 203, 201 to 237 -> 4.58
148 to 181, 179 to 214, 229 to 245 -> 8.11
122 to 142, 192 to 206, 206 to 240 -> 4.95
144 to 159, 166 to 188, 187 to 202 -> -2.69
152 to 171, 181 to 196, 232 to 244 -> 3.57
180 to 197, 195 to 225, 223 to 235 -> 2.16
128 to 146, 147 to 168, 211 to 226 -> -0.06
